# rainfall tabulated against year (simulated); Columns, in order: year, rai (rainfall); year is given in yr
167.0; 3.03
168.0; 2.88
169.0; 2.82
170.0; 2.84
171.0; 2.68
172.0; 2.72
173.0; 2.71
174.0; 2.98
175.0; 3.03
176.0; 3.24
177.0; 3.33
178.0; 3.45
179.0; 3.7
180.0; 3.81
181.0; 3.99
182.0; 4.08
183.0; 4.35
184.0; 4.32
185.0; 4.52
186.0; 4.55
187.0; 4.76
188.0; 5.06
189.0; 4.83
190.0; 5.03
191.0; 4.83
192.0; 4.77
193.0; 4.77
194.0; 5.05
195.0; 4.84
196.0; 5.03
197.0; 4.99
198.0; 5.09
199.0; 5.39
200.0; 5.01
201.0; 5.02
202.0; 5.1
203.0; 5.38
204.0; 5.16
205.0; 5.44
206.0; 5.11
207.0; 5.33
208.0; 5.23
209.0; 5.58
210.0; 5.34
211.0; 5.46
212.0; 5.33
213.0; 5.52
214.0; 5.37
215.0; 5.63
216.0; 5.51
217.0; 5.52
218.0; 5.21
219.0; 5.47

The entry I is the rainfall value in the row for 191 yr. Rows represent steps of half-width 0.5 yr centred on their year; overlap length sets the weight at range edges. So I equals 4.83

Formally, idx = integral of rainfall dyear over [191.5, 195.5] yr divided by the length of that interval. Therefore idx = 4.86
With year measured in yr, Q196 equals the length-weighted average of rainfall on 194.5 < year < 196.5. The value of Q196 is 4.94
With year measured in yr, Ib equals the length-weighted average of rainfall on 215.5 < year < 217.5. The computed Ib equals 5.51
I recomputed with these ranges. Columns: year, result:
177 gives 3.33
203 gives 5.38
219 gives 5.47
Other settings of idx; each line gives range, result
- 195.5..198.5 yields 5.04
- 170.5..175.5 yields 2.82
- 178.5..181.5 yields 3.83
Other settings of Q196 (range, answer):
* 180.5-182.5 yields 4.04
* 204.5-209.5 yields 5.34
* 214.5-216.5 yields 5.57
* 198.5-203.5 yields 5.18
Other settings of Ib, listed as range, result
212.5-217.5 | 5.51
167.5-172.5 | 2.79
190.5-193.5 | 4.79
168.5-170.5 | 2.83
